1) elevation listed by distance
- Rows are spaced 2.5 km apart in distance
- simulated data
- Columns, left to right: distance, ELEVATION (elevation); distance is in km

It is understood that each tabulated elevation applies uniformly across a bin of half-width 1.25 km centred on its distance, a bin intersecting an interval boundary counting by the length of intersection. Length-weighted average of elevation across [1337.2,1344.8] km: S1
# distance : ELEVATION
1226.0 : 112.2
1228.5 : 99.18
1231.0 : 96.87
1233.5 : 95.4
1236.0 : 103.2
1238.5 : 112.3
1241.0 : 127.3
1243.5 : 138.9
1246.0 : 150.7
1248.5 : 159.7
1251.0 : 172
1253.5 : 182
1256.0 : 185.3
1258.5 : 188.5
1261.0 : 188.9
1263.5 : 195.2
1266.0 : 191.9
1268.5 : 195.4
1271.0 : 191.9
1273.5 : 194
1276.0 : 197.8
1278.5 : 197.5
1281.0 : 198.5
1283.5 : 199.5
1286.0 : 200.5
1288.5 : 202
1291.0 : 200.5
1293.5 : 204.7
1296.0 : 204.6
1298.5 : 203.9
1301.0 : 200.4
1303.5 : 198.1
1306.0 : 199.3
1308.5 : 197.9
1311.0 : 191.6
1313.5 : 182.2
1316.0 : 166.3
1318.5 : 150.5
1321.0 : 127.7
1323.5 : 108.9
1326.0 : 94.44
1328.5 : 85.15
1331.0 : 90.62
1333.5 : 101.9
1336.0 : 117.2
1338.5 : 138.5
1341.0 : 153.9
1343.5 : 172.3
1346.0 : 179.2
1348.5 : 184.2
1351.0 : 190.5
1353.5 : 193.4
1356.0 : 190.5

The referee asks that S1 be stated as 155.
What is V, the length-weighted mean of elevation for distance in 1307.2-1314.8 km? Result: 190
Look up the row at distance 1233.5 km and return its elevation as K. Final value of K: 95.4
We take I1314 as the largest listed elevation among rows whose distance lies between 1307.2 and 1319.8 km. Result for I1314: 197.9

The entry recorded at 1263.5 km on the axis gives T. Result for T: 195.2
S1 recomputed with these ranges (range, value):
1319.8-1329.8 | 104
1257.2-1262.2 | 189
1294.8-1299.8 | 204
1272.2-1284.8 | 197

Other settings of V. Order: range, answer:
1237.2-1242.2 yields 120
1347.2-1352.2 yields 187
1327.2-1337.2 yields 98.6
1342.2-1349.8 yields 178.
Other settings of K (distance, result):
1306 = 199.3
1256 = 185.3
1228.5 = 99.18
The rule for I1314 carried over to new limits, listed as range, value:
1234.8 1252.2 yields 172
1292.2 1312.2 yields 204.7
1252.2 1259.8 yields 188.5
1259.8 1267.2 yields 195.2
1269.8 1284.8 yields 199.5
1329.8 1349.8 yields 184.2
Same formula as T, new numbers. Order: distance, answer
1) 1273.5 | 194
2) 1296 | 204.6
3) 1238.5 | 112.3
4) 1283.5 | 199.5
